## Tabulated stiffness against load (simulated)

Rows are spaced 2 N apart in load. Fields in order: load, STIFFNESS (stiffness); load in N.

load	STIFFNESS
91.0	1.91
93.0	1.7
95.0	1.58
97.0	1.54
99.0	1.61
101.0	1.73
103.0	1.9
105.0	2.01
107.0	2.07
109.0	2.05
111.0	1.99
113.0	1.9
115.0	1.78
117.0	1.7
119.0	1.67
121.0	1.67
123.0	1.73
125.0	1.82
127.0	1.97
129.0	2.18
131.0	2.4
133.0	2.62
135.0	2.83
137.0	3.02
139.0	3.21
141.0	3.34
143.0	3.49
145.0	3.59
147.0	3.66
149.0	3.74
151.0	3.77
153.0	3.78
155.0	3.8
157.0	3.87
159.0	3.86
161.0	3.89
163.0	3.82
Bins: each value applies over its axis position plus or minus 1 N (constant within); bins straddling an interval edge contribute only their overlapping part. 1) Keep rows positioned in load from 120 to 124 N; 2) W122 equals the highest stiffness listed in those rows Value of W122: 1.73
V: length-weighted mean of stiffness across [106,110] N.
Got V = 2.06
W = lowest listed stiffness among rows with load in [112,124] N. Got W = 1.67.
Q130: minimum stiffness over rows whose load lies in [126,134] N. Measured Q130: 1.97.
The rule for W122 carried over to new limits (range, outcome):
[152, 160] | 3.87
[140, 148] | 3.66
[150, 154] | 3.78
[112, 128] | 1.97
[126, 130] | 2.18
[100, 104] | 1.9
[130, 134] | 2.62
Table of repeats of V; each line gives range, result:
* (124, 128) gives 1.9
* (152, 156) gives 3.79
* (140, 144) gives 3.42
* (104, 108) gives 2.04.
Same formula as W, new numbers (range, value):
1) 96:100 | 1.54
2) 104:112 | 1.99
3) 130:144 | 2.4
